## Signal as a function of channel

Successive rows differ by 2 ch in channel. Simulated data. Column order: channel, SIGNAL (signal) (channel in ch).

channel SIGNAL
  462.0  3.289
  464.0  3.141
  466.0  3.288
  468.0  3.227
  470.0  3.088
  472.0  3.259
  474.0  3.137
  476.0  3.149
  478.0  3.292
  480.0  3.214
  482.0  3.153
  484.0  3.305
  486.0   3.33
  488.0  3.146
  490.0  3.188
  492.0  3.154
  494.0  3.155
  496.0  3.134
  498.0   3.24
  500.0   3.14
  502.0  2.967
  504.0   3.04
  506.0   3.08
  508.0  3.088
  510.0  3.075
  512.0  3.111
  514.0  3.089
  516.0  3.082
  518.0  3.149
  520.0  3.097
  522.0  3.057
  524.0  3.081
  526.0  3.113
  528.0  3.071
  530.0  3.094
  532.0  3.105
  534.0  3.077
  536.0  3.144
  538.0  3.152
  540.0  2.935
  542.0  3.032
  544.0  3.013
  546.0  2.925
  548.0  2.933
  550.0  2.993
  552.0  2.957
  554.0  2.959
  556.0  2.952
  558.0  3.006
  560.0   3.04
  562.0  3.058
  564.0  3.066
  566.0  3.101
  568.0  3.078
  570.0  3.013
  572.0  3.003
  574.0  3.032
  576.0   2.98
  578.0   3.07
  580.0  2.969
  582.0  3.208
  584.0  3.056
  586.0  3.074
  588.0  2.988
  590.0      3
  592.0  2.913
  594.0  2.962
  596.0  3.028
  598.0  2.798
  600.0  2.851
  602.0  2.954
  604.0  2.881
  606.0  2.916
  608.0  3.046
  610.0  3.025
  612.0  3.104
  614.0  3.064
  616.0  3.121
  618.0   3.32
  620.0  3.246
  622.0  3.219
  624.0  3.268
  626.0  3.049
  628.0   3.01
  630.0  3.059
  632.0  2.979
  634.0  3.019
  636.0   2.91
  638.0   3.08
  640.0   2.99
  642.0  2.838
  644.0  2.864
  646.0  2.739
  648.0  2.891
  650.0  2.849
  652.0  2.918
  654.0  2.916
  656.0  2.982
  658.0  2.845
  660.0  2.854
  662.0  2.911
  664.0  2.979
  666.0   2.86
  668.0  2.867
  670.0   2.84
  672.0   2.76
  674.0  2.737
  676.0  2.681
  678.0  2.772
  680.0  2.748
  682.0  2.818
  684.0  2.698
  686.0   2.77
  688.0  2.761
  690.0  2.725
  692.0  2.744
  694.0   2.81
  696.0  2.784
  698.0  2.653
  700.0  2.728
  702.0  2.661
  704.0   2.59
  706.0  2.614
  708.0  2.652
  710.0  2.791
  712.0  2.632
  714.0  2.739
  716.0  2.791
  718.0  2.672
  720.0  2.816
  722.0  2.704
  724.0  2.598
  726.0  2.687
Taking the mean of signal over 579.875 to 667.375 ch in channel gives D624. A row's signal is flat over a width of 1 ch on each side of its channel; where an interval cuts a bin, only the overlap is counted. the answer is 2.99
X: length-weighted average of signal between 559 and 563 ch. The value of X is 3.05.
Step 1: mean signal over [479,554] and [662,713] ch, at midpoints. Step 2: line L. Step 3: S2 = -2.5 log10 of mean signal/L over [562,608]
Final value -0.015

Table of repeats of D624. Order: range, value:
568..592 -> 3.03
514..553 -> 3.05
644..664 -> 2.88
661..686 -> 2.8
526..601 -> 3.02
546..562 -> 2.98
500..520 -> 3.08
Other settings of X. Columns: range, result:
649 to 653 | 2.88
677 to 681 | 2.76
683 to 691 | 2.74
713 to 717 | 2.76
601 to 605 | 2.92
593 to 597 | 3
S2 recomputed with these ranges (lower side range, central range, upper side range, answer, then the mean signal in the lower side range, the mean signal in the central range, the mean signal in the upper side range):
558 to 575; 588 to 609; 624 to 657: 0.025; 3.05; 2.94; 2.95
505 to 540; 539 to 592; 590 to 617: 0.005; 3.09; 3.02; 2.98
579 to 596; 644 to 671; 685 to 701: -0.016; 3.02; 2.88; 2.75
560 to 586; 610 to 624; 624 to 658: -0.066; 3.05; 3.17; 2.95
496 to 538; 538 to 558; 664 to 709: 0.020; 3.1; 2.98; 2.74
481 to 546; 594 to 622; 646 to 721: -0.039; 3.11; 3.03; 2.78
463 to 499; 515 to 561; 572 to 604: 0.016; 3.2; 3.04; 2.99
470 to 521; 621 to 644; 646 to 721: -0.055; 3.15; 3.03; 2.78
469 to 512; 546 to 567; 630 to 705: 0.012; 3.16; 3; 2.83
